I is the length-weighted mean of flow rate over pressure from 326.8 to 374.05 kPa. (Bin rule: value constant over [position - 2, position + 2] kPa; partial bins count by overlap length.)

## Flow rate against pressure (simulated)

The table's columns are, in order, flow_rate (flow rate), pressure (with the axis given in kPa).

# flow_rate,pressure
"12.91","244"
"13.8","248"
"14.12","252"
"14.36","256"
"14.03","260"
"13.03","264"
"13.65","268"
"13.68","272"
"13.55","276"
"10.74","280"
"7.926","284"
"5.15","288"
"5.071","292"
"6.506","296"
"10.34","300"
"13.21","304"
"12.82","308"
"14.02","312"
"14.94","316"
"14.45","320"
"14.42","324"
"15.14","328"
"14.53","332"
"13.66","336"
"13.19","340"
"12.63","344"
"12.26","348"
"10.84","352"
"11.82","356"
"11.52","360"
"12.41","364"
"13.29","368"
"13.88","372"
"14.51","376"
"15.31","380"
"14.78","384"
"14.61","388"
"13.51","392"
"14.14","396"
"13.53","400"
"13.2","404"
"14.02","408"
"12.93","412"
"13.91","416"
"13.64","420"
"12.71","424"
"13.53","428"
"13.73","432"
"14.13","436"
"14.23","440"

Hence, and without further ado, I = 12.9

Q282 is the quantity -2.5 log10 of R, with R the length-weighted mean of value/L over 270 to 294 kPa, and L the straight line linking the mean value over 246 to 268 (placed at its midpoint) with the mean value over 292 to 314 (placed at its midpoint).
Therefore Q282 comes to 0.30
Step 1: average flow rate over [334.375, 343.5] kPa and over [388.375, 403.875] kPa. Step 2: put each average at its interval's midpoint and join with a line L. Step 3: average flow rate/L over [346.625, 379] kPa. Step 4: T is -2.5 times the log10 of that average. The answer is 0.07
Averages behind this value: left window 13.3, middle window 12.7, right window 13.8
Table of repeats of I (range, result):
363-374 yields 13.3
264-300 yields 9.77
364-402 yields 14.1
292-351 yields 12.7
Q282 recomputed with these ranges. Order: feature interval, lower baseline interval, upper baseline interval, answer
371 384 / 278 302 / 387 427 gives -0.21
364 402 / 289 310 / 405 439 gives -0.15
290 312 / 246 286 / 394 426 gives 0.29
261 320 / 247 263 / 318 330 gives 0.27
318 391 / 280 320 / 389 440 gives -0.14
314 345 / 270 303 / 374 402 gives -0.24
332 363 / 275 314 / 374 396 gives 0.01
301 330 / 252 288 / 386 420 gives -0.10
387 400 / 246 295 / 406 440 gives -0.06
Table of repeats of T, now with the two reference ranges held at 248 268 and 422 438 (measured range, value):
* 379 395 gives -0.07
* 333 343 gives 0.02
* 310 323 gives -0.06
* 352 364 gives 0.17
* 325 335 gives -0.07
